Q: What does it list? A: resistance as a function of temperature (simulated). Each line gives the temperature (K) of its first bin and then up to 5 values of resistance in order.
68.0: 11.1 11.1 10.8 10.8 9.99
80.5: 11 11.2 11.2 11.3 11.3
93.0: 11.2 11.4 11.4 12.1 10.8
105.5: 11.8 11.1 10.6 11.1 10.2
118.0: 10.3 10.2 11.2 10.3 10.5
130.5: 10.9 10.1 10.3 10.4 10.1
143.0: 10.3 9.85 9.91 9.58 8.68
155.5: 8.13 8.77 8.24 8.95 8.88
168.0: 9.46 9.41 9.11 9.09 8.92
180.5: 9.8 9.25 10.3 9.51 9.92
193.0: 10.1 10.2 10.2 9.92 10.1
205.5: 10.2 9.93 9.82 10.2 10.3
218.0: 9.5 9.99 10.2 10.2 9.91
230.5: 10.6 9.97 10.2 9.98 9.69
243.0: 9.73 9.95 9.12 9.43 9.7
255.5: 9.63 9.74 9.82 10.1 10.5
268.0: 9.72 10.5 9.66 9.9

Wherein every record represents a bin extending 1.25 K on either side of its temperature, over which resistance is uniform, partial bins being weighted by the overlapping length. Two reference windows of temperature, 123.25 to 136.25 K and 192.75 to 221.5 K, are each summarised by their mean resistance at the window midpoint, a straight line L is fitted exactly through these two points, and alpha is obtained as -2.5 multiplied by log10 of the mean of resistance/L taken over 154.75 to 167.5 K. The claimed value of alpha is 0.188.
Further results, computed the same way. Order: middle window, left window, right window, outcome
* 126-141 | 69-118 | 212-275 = 0.04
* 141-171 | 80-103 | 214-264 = 0.16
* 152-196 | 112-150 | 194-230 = 0.11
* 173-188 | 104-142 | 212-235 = 0.10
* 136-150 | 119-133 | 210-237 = 0.04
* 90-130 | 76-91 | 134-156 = -0.05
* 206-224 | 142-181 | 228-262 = -0.05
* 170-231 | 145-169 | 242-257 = -0.07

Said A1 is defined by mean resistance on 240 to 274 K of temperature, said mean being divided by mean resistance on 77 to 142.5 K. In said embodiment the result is 0.9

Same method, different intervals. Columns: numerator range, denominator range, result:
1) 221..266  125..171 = 1.03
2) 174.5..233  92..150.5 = 0.93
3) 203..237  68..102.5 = 0.91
